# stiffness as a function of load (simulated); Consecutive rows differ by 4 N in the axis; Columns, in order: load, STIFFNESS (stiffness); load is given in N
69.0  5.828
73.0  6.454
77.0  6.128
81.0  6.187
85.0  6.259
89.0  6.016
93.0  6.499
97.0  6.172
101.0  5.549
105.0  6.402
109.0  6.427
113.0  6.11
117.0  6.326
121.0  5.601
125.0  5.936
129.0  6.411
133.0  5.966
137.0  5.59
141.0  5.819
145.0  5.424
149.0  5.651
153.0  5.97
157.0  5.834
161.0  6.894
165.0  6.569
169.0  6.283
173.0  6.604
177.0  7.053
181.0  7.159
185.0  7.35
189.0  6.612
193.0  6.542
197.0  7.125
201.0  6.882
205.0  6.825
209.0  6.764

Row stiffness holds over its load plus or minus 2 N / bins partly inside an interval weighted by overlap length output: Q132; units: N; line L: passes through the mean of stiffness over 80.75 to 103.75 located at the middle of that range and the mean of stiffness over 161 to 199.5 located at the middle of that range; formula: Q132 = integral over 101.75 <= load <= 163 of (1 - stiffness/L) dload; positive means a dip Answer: 4.0 N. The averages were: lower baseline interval 6.12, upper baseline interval 6.82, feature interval 6.01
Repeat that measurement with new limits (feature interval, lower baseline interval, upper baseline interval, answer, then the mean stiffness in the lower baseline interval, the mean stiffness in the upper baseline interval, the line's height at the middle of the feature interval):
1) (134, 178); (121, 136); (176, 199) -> 2.26 N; 6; 6.97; 6.45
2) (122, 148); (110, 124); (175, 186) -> 2.09 N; 6.04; 7.17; 6.36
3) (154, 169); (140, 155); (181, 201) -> -0.68 N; 5.71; 6.93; 6.1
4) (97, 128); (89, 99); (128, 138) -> 0.34 N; 6.27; 5.99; 6.14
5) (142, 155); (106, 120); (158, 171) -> 1.51 N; 6.25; 6.52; 6.44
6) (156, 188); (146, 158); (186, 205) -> -2.44 N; 5.78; 6.82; 6.26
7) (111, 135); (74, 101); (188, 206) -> 1.20 N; 6.17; 6.81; 6.38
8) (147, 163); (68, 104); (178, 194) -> 1.46 N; 6.14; 6.95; 6.7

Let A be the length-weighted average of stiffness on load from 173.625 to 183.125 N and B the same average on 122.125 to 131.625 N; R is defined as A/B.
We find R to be 1.15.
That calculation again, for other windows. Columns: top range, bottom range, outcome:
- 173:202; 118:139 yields 1.17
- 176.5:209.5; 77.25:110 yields 1.12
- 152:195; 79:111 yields 1.07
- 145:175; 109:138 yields 1.03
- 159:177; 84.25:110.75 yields 1.07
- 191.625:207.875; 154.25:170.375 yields 1.07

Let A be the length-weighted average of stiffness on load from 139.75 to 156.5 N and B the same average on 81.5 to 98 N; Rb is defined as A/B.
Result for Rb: 0.92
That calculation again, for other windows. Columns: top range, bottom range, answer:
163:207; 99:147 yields 1.14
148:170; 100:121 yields 1.01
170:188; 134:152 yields 1.23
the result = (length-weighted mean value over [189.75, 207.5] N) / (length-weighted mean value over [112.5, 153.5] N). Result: 1.2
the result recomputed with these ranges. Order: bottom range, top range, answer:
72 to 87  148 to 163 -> 0.98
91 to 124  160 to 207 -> 1.11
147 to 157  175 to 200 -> 1.20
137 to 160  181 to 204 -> 1.20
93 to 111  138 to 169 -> 0.98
